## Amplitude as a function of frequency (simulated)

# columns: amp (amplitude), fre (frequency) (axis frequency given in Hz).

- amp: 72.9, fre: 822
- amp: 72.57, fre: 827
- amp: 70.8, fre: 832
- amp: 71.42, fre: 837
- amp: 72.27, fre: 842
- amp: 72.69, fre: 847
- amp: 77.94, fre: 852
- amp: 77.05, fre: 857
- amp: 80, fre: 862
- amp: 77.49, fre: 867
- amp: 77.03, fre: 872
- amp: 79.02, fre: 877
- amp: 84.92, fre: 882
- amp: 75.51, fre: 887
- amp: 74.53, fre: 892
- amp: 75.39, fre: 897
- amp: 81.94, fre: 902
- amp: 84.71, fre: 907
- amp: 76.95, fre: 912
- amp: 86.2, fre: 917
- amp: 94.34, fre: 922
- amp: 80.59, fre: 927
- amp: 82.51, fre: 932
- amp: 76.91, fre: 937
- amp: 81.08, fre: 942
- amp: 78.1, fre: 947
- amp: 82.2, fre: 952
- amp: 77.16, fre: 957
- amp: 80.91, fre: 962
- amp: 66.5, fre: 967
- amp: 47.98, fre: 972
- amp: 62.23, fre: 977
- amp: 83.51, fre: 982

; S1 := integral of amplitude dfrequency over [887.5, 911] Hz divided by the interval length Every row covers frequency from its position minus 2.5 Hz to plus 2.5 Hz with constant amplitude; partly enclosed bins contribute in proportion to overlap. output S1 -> 78.7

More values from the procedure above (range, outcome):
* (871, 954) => 80.8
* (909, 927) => 85.1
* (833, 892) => 76.6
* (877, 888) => 80.6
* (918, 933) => 86.2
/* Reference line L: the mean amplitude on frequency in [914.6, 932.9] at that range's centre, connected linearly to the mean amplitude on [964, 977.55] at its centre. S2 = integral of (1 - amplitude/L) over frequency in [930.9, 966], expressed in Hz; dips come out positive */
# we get -3.69 Hz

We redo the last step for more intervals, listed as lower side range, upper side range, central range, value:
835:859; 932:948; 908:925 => -1.6 Hz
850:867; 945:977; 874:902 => -0.7 Hz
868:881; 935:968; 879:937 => -2.2 Hz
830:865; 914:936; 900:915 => 0.3 Hz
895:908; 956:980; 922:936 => -1.6 Hz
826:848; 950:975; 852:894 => -4.0 Hz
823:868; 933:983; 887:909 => -1.3 Hz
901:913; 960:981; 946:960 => -1.9 Hz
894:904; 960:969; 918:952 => -3.0 Hz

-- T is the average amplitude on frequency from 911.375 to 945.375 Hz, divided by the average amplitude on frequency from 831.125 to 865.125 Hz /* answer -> 1.11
